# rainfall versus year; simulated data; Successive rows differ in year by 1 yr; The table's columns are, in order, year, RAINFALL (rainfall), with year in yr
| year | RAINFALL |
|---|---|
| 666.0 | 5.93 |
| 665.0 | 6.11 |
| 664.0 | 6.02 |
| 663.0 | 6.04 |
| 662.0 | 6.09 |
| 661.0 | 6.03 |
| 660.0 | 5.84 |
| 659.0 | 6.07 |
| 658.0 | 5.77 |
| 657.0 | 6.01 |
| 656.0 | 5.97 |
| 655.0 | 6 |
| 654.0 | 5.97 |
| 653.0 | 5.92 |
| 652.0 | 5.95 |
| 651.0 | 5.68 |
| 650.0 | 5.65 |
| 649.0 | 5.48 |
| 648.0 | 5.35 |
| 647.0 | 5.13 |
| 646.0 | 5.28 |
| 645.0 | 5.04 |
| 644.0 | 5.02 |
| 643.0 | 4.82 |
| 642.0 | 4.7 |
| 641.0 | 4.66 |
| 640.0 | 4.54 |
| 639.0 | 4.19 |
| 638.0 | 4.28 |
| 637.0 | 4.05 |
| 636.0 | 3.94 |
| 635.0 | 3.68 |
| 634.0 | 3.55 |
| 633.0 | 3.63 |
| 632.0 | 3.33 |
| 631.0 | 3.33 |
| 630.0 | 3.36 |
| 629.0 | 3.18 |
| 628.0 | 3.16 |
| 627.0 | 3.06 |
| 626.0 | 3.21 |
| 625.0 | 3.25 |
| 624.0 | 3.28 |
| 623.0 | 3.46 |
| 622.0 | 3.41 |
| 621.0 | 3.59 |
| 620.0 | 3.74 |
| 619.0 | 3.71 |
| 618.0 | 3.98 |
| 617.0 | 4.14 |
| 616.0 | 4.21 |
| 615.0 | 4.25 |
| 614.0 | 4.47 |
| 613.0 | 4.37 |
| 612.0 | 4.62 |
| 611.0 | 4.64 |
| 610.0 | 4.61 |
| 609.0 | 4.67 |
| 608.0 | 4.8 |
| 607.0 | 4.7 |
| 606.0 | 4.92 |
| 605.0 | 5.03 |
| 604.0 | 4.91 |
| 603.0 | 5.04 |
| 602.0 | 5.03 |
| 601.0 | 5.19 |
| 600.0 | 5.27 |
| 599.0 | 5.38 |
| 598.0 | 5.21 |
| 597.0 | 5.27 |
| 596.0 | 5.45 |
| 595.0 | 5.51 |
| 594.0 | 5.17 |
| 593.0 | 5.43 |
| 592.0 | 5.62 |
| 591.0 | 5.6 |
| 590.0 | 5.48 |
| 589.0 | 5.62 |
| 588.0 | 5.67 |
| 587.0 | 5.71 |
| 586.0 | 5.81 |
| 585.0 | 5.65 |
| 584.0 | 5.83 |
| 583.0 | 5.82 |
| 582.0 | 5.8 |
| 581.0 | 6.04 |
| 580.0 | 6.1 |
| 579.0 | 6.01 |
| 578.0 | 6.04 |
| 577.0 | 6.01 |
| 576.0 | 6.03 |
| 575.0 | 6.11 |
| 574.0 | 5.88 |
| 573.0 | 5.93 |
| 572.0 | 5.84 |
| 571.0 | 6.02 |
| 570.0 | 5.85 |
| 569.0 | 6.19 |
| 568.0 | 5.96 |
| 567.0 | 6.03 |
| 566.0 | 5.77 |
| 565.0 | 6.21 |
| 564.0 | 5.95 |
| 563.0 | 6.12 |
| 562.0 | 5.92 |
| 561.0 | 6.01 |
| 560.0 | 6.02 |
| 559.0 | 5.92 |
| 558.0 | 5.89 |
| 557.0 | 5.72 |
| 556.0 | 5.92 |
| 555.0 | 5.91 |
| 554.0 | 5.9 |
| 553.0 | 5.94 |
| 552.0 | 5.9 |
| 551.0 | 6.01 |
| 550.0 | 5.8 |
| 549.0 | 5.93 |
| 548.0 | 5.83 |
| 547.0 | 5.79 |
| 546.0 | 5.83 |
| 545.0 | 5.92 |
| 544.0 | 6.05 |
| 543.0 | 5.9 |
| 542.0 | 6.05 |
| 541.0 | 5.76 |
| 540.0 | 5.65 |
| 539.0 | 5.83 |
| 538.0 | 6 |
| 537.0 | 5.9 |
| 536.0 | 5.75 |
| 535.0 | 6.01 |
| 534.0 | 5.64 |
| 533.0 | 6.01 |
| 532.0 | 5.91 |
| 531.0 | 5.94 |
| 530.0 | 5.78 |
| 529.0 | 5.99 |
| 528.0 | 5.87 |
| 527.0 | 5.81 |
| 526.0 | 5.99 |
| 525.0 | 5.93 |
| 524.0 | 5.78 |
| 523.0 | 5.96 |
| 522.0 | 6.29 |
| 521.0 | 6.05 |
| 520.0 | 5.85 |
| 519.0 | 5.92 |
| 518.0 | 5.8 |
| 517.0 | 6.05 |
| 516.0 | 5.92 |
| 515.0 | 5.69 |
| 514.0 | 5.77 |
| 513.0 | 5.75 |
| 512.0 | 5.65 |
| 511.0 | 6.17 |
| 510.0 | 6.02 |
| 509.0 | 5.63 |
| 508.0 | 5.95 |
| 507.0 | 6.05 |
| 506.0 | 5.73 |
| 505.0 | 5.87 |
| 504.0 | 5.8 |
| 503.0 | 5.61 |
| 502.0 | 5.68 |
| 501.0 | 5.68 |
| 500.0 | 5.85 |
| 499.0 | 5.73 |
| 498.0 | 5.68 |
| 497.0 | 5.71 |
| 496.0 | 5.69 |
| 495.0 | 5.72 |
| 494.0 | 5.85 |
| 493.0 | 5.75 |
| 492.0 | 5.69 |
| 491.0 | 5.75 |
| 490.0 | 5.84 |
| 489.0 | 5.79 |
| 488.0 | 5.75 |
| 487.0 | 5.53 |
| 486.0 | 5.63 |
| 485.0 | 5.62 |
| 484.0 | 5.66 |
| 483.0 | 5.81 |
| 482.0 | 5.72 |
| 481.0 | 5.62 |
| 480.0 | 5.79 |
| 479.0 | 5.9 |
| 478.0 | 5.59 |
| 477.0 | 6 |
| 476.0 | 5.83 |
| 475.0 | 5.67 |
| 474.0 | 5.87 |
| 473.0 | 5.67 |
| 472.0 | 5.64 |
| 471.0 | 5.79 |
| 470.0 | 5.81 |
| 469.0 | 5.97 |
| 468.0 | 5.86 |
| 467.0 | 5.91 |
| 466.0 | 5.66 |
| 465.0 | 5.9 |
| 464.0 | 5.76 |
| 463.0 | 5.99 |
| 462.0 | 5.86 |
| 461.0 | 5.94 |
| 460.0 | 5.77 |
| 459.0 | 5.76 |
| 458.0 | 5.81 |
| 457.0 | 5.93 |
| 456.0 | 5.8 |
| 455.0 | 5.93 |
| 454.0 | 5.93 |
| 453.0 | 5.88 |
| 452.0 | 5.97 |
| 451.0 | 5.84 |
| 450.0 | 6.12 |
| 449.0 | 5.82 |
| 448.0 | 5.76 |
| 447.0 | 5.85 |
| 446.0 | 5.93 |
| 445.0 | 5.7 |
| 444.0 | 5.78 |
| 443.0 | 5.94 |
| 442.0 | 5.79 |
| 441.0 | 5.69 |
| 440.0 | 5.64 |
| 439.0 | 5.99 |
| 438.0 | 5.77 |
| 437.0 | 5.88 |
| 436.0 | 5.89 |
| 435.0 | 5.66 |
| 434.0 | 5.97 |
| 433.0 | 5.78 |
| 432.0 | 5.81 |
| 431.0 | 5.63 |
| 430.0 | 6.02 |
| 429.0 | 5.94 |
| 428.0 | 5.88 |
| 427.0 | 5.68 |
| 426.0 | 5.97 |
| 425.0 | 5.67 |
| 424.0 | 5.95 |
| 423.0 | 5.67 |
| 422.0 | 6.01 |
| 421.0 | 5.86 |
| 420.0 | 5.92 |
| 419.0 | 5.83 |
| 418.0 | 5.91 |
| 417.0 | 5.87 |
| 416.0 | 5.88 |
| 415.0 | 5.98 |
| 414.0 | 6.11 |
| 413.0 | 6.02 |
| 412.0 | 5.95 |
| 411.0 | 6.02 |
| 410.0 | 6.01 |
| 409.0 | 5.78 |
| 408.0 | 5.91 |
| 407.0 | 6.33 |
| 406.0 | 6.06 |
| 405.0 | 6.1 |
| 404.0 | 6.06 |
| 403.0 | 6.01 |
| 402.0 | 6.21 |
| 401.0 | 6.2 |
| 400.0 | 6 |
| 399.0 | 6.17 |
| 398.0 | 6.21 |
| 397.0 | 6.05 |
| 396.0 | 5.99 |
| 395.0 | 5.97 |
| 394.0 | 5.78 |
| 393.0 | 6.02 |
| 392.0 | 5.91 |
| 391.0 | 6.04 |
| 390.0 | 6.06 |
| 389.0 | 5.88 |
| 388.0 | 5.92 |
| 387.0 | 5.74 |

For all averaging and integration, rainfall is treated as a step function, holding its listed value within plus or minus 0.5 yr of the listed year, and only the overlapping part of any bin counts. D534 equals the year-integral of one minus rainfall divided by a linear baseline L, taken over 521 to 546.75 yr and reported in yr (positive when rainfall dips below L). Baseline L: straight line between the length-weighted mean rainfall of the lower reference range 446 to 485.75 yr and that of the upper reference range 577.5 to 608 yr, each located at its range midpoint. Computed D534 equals -1.2 yr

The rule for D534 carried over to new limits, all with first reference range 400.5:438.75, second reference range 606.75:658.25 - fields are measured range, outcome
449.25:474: -0.98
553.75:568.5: -3.05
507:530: -2.95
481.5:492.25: -0.50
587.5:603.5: -2.32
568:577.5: -2.22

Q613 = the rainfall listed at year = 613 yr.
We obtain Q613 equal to 4.37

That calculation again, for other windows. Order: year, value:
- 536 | 5.75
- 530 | 5.78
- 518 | 5.8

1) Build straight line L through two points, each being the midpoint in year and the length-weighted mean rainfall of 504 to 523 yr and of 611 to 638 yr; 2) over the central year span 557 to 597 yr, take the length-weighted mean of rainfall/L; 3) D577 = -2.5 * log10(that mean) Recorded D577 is -0.25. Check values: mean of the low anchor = 5.9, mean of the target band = 5.84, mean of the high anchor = 3.72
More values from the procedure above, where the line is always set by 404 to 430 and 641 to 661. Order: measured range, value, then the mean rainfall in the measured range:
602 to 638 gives 0.366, 4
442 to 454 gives 0.003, 5.87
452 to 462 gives 0.001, 5.87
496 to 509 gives 0.005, 5.77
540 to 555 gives -0.032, 5.89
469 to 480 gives 0.010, 5.79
